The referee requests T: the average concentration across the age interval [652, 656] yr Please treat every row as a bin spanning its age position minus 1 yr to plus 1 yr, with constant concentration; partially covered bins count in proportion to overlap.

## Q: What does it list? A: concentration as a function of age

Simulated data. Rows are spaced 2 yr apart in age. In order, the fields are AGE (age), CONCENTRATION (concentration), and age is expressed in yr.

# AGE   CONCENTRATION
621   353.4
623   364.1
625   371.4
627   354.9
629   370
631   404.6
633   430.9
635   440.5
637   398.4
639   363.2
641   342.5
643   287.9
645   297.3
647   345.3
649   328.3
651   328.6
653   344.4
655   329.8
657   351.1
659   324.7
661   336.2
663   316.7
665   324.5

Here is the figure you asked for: 337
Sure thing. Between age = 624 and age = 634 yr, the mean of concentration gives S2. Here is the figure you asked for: 386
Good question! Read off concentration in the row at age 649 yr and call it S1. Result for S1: 328.3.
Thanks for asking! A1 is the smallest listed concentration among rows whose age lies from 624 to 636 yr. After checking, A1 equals 354.9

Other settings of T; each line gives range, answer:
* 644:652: 325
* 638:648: 327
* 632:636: 436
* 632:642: 395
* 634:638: 419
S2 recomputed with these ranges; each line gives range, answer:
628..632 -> 387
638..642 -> 353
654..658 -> 340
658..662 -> 330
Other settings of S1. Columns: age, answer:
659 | 324.7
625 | 371.4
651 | 328.6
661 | 336.2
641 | 342.5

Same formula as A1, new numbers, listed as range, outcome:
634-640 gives 363.2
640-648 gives 287.9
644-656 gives 297.3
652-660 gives 324.7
